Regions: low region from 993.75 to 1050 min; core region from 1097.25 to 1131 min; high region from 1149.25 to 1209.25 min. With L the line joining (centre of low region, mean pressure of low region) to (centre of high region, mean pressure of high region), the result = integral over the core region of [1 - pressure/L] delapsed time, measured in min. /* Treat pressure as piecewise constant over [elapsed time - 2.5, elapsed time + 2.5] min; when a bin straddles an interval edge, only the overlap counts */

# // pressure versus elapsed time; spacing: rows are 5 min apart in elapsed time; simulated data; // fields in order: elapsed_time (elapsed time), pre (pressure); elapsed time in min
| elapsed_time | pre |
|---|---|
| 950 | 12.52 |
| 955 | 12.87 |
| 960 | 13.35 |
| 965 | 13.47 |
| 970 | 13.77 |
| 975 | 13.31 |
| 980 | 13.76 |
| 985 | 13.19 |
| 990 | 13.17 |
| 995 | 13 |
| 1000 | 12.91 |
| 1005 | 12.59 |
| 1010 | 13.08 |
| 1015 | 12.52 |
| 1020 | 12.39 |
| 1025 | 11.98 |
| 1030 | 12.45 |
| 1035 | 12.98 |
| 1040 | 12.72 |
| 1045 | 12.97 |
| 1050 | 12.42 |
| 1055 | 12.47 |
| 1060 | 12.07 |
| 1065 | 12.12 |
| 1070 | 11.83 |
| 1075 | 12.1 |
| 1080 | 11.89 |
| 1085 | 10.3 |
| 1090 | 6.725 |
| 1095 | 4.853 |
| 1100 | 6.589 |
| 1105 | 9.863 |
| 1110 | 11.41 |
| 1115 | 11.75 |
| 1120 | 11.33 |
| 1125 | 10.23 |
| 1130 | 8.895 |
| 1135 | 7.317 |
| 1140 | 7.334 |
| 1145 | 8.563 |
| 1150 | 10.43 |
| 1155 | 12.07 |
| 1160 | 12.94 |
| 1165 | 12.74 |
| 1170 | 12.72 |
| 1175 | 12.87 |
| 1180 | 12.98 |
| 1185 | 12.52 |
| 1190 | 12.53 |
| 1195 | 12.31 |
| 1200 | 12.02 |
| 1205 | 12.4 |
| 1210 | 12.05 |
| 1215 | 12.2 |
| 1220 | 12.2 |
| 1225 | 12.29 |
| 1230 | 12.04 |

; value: 6.7 min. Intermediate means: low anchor 12.7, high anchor 12.4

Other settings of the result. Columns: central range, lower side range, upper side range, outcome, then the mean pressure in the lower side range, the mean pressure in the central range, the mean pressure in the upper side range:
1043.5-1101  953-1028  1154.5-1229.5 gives 9.94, 13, 10.6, 12.5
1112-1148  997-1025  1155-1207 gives 9.17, 12.6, 9.39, 12.6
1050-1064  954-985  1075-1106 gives -3.30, 13.4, 12.3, 8.6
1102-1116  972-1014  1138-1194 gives 1.58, 13.1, 10.8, 11.7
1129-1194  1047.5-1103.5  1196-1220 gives 2.29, 10.3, 11.1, 12.2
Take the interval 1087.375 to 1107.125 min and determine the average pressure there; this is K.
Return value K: 6.97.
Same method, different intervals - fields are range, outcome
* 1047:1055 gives 12.5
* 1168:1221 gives 12.4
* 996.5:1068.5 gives 12.5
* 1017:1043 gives 12.5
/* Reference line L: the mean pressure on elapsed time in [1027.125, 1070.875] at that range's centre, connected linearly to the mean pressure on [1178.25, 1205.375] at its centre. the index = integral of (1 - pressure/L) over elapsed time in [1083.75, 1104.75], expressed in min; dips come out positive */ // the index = 8.8 min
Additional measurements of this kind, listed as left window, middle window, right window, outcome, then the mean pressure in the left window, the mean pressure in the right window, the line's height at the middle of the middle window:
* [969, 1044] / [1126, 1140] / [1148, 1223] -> 4.8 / 12.9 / 12.3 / 12.5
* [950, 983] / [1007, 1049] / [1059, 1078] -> -0.3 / 13.3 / 12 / 12.5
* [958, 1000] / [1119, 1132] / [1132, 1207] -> 2.0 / 13.3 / 11.4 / 11.9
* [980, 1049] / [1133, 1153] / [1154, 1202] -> 6.5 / 12.8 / 12.6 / 12.6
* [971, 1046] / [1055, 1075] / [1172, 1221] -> 1.0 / 12.9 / 12.4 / 12.7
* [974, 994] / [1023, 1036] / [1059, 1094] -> -0.4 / 13.3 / 10.7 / 12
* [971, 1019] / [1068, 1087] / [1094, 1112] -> -4.2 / 13.1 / 8.37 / 9.47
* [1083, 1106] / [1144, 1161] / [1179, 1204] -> -0.9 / 7.47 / 12.4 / 10.4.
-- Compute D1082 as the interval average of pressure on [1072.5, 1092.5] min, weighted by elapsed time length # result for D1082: 10.3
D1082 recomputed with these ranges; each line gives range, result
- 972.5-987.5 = 13.4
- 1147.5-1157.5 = 11.2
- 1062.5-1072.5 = 12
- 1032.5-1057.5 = 12.7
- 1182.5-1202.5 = 12.3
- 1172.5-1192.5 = 12.7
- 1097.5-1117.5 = 9.9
